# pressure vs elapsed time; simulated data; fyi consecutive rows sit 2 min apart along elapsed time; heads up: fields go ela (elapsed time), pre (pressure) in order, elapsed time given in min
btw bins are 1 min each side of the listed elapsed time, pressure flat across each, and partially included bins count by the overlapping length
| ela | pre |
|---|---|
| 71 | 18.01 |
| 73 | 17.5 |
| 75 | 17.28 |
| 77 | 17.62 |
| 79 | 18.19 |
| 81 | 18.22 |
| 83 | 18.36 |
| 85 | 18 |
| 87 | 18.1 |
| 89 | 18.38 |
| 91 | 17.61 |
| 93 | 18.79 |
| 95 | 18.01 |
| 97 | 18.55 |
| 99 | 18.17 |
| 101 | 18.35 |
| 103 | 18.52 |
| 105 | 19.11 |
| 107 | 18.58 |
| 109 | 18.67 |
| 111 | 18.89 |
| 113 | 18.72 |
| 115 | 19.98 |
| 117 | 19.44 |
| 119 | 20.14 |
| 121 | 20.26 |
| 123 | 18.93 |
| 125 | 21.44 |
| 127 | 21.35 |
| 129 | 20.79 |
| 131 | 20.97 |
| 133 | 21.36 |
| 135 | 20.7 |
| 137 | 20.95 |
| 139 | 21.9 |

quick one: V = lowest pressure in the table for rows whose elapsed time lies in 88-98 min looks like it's 17.61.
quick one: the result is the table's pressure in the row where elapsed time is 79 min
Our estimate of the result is 18.19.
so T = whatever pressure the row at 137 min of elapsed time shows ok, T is 20.95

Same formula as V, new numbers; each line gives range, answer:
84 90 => 18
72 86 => 17.28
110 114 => 18.72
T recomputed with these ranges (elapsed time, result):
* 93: 18.79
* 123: 18.93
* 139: 21.9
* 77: 17.62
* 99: 18.17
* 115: 19.98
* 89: 18.38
